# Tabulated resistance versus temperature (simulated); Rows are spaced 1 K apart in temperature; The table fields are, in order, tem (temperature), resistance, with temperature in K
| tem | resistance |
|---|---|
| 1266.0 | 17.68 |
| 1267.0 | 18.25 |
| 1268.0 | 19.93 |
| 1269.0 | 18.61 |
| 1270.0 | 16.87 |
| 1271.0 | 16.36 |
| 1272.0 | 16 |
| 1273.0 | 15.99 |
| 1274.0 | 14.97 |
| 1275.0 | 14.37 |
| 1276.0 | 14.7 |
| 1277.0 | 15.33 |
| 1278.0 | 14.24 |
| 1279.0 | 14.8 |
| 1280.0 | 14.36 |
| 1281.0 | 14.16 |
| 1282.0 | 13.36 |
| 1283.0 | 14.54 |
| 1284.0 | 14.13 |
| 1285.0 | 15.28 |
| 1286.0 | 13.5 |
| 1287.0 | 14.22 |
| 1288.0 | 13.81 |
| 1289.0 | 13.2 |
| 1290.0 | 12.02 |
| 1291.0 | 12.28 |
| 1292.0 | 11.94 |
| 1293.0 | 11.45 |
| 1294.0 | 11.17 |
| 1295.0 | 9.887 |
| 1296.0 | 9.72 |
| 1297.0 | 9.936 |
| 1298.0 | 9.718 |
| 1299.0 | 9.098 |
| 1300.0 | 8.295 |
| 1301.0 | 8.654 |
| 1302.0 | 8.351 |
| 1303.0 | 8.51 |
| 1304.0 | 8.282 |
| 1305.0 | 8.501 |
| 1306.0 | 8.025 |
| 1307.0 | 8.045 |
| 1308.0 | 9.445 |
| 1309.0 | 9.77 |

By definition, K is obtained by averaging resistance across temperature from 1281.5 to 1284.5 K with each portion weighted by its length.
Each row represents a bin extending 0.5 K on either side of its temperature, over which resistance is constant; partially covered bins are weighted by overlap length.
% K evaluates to 14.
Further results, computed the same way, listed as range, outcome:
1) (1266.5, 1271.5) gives 18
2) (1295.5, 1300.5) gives 9.35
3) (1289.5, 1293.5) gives 11.9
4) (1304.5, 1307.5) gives 8.19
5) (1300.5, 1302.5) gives 8.5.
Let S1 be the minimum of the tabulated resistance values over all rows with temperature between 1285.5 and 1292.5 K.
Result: 11.94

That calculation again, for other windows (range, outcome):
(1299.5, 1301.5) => 8.295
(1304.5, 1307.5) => 8.025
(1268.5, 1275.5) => 14.37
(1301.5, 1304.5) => 8.282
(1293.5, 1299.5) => 9.098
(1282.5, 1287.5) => 13.5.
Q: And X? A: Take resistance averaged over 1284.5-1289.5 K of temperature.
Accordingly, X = 14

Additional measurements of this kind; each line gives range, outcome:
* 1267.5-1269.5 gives 19.3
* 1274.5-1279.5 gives 14.7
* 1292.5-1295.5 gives 10.8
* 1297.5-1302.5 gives 8.82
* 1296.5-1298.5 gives 9.83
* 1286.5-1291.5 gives 13.1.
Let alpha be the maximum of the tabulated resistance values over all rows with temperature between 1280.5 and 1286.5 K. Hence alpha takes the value 15.28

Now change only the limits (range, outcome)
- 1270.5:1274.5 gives 16.36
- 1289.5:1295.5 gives 12.28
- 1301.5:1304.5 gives 8.51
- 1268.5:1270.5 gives 18.61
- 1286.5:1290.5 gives 14.22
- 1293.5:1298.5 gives 11.17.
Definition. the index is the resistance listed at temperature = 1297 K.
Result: 9.936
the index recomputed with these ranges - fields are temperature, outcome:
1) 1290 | 12.02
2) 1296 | 9.72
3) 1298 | 9.718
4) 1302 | 8.351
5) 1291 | 12.28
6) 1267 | 18.25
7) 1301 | 8.654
